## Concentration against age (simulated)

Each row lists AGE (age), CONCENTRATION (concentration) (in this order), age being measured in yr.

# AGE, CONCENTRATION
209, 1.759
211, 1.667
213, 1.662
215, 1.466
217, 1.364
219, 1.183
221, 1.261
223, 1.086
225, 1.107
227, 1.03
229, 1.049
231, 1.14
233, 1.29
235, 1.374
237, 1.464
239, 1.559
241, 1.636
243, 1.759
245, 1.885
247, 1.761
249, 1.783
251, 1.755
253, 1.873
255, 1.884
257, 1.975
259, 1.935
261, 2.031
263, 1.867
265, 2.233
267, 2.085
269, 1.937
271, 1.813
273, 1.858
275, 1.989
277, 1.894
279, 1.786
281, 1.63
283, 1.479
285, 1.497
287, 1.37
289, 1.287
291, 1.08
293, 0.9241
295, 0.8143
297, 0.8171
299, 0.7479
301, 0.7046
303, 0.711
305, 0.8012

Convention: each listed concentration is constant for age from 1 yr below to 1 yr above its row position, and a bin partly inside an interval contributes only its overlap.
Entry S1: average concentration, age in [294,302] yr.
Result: 0.771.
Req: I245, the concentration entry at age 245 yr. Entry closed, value 1.885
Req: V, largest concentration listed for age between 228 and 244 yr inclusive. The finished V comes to 1.759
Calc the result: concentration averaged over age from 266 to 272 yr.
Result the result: 1.95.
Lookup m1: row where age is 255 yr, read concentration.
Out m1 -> 1.884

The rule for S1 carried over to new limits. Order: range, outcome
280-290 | 1.45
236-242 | 1.55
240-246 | 1.76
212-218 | 1.5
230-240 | 1.37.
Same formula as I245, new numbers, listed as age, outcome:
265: 2.233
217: 1.364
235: 1.374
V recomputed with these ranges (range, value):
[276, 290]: 1.894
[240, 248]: 1.885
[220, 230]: 1.261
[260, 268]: 2.233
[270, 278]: 1.989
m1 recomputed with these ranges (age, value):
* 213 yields 1.662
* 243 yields 1.759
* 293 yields 0.9241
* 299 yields 0.7479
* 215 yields 1.466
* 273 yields 1.858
